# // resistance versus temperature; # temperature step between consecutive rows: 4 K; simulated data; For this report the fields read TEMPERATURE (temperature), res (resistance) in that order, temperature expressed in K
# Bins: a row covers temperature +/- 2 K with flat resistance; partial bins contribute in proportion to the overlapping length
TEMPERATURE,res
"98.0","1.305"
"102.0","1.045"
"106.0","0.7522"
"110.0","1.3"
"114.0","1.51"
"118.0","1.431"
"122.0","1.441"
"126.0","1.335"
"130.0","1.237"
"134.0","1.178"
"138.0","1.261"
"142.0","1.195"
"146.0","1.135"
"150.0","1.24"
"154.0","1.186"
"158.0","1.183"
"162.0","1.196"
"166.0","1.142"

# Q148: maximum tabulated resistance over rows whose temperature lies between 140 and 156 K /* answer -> 1.24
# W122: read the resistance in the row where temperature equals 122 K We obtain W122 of 1.441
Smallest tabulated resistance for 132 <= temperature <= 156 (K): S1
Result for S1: 1.135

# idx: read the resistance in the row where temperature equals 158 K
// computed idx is 1.183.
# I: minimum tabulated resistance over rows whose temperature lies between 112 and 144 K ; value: 1.178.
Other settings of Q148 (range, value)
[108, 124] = 1.51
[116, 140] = 1.441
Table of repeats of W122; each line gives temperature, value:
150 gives 1.24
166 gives 1.142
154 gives 1.186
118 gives 1.431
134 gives 1.178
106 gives 0.7522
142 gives 1.195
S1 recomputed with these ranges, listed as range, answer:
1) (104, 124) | 0.7522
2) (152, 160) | 1.183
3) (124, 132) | 1.237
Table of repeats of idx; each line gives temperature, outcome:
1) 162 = 1.196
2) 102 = 1.045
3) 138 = 1.261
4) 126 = 1.335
